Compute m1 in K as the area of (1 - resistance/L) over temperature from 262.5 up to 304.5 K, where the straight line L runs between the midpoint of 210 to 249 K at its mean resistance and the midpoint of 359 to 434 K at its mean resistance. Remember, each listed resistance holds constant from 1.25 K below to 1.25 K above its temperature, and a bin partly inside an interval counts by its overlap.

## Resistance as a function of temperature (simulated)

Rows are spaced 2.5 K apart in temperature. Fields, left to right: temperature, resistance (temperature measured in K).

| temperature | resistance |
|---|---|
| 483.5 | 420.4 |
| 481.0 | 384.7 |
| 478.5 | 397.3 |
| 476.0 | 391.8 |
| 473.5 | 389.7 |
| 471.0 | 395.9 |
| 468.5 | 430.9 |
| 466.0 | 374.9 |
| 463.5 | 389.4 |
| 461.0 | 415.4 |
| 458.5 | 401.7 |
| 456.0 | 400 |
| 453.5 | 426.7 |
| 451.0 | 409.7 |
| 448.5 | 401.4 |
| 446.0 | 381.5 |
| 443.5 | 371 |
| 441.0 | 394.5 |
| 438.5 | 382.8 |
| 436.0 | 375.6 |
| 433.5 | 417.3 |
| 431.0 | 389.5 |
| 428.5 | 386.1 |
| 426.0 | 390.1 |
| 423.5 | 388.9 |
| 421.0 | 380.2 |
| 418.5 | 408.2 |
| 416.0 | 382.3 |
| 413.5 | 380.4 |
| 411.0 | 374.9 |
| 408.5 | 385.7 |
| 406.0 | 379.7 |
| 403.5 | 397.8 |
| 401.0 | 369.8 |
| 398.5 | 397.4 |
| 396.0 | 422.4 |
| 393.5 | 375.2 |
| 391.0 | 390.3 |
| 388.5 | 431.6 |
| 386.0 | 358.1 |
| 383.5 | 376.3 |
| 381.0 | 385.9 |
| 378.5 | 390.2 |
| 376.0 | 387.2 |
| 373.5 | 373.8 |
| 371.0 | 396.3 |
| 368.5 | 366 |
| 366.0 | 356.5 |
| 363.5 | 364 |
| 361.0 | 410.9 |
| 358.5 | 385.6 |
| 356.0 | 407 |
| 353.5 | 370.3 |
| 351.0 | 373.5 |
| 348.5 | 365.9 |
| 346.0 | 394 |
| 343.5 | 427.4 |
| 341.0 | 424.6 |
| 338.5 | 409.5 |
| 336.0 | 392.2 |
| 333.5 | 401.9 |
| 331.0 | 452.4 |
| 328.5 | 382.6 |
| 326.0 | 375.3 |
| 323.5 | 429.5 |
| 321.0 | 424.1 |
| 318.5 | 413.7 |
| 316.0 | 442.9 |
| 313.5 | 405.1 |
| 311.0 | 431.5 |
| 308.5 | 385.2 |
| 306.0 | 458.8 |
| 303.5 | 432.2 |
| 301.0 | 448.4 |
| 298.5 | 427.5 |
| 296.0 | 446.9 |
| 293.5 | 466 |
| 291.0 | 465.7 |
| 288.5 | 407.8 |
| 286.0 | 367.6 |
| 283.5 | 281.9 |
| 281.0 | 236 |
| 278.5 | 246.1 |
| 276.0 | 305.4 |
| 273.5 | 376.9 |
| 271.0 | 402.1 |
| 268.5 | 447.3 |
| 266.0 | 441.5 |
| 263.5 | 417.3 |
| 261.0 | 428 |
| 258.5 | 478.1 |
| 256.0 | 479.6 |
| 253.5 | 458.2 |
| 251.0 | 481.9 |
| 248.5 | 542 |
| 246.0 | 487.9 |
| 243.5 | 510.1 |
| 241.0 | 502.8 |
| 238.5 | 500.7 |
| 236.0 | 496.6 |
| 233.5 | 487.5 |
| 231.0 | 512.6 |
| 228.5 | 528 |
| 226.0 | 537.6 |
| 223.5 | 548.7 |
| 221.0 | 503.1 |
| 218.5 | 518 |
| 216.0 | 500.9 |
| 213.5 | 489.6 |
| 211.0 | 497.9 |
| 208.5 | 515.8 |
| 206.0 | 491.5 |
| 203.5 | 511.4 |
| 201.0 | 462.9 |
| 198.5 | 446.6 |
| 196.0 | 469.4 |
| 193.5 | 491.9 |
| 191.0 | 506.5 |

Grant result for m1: 7.2 K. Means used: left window 510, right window 387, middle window 389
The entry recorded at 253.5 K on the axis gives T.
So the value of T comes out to 458.2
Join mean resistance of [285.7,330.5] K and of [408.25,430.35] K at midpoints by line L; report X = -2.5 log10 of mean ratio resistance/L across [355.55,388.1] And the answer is 0.06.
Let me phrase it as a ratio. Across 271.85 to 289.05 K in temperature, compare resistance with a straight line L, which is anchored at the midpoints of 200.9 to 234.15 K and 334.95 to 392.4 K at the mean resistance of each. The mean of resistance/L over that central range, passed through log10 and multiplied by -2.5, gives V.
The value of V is 0.40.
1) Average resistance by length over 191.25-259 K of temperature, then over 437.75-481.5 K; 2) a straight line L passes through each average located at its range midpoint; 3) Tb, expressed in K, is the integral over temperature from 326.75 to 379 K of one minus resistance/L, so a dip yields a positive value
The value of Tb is 6.1 K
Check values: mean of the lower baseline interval 499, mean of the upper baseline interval 397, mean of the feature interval 392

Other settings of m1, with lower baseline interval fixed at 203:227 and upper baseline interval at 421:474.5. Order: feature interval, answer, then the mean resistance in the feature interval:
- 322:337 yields 1.6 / 406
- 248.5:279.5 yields 4.3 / 420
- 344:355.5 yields 1.6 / 381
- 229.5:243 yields 0.0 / 501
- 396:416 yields 1.5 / 386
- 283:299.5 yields 2.0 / 415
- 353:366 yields 1.6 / 386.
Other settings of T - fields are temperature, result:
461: 415.4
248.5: 542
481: 384.7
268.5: 447.3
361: 410.9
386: 358.1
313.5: 405.1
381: 385.9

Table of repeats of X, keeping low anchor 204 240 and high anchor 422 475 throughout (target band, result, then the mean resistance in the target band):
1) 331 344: 0.09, 414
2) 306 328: 0.12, 415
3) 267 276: 0.22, 395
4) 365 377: 0.16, 376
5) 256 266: 0.10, 446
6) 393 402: 0.08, 393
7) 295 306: 0.07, 441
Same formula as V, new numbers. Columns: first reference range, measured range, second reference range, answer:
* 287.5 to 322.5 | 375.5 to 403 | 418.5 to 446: 0.04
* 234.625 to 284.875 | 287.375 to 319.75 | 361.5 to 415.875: -0.06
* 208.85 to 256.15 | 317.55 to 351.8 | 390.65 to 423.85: 0.08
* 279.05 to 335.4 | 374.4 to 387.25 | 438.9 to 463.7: 0.06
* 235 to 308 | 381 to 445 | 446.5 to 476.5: 0.06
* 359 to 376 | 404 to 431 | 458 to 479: 0.01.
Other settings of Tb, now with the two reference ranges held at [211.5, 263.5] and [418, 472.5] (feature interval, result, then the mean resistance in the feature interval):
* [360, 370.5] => 1.45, 375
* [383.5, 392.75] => 0.74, 390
